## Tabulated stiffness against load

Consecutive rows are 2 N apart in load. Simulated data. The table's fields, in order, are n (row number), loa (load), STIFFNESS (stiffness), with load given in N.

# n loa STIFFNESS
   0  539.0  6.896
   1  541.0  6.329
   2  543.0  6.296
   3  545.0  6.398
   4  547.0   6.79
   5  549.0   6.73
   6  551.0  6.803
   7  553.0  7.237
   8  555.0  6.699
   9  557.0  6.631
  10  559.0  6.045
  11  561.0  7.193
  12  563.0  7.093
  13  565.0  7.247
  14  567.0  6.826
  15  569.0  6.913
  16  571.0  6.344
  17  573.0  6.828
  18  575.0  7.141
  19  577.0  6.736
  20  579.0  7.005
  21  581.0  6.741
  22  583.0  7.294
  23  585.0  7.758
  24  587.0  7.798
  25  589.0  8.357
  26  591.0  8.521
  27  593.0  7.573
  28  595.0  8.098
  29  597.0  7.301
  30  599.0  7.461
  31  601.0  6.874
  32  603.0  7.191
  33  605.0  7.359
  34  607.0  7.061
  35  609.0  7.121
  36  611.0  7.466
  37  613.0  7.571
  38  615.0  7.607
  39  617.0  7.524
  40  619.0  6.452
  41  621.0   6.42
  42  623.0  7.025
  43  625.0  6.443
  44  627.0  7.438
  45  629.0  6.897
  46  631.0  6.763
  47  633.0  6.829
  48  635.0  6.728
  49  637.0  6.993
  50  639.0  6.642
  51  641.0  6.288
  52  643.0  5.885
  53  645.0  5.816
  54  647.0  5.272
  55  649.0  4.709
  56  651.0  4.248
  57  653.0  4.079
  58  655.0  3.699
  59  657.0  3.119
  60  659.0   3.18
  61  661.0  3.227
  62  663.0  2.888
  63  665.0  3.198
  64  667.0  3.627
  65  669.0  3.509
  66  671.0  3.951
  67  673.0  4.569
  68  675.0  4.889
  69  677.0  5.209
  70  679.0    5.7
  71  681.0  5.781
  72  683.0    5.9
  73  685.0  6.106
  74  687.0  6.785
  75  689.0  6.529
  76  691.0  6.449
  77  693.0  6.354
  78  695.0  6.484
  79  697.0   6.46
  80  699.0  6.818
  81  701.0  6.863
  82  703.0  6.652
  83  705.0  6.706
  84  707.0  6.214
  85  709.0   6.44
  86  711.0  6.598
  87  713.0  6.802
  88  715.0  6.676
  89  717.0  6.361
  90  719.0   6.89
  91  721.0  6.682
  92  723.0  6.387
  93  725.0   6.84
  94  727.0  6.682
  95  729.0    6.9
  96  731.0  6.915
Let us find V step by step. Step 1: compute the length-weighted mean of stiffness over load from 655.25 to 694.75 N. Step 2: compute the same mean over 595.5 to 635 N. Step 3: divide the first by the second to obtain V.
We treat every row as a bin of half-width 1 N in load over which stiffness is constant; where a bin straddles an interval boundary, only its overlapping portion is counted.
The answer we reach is 0.68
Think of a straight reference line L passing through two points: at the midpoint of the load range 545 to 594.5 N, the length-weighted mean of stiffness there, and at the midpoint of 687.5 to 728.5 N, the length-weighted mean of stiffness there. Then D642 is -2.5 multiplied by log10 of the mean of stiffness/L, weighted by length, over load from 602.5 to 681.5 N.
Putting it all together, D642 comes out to 0.21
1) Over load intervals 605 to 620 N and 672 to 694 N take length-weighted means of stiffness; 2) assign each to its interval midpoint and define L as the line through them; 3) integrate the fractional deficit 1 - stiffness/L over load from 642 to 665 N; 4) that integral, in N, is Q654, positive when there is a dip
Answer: 8.2 N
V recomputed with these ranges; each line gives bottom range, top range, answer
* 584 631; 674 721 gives 0.86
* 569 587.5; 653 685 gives 0.60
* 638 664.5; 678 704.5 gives 1.41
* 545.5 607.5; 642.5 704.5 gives 0.71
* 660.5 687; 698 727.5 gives 1.44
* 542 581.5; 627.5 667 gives 0.75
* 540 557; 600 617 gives 1.10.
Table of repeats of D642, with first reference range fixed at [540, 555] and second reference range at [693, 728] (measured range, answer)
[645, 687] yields 0.44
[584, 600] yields -0.18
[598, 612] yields -0.09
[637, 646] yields 0.06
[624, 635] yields -0.04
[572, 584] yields -0.05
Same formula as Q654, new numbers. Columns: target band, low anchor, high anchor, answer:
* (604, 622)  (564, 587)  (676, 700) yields -1.1 N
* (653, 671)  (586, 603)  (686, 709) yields 9.3 N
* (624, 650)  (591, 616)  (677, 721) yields 2.7 N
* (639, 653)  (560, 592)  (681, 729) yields 3.0 N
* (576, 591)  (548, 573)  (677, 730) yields -1.6 N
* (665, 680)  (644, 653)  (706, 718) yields 3.1 N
